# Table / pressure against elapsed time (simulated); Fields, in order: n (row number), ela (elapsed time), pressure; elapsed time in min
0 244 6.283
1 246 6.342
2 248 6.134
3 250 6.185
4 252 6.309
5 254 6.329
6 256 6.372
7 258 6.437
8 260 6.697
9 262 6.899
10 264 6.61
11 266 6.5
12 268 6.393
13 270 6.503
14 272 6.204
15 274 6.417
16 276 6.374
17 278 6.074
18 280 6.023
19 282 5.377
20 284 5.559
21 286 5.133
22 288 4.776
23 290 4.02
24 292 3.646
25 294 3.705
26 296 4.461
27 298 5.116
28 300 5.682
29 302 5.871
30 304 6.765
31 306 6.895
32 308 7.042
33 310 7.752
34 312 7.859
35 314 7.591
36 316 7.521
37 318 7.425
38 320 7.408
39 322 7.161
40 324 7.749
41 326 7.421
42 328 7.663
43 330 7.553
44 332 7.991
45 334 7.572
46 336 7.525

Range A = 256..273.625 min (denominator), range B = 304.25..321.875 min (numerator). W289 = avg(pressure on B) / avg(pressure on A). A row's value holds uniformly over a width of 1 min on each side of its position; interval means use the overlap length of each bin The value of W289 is 1.1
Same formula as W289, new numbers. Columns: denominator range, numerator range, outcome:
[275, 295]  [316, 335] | 1.49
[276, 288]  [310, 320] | 1.35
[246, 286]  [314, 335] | 1.21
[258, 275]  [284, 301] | 0.71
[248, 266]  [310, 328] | 1.17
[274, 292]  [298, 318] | 1.29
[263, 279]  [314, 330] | 1.17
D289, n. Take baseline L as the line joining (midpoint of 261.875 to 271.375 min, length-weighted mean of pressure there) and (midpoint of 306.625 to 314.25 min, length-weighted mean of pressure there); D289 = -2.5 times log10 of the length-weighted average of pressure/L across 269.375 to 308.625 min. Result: 0.25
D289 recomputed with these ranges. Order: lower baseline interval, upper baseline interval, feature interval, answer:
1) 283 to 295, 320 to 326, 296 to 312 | -0.105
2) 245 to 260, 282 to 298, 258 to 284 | -0.158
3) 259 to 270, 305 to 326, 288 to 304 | 0.434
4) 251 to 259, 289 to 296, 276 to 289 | -0.216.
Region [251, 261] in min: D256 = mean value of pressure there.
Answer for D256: 6.43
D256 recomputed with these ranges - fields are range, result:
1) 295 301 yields 5.09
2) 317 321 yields 7.42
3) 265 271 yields 6.47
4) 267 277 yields 6.38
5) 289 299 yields 4.19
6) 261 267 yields 6.67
